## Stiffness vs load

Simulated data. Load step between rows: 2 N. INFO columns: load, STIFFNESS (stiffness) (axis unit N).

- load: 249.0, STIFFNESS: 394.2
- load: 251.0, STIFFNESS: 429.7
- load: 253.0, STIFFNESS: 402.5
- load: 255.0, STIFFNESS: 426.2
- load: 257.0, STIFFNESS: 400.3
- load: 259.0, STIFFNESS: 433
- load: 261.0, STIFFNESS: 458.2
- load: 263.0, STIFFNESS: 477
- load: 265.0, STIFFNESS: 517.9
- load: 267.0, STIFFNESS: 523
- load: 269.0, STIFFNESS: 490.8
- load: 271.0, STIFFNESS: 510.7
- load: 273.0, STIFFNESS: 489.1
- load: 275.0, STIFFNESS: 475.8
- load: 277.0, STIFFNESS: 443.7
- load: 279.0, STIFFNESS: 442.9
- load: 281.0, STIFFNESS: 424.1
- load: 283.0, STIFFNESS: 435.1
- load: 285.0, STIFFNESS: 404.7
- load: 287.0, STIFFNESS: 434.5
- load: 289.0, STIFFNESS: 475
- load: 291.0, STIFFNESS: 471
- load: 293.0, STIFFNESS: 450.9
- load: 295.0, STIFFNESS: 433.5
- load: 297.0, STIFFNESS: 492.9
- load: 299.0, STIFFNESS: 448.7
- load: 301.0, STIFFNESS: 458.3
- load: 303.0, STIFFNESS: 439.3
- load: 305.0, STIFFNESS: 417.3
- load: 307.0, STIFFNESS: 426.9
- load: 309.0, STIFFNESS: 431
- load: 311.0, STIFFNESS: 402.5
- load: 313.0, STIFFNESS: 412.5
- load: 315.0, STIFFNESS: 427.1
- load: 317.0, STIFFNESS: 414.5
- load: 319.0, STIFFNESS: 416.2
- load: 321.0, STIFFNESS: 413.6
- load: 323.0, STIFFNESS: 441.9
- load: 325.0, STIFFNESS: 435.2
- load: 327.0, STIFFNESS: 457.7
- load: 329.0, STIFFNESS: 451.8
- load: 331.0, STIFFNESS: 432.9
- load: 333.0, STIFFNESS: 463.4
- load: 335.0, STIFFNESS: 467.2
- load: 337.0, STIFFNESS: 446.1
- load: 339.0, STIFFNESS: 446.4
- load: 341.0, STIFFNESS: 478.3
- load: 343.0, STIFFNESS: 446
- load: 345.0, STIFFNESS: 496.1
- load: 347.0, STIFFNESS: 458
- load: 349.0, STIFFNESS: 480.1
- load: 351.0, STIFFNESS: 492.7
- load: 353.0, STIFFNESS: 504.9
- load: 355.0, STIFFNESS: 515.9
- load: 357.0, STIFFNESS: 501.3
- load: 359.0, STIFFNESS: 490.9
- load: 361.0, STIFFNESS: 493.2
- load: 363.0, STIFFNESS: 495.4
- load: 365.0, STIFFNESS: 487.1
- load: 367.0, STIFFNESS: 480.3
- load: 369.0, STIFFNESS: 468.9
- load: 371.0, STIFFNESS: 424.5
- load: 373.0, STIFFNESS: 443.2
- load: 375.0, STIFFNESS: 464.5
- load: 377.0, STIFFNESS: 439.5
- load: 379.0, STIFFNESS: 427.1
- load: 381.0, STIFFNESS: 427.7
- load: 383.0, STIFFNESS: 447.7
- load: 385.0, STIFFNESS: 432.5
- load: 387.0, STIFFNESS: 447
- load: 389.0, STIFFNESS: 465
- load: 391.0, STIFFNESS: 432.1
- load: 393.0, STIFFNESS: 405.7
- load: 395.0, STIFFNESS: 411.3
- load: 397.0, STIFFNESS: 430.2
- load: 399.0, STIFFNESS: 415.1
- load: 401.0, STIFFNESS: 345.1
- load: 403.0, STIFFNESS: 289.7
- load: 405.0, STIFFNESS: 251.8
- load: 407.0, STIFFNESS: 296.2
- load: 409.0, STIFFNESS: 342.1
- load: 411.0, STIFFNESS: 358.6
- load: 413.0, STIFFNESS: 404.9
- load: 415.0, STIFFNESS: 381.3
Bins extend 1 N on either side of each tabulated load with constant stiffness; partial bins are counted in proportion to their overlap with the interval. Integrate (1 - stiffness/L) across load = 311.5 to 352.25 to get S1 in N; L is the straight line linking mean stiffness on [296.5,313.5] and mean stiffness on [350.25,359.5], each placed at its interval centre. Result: 1.98 N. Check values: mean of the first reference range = 436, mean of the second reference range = 502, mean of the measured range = 449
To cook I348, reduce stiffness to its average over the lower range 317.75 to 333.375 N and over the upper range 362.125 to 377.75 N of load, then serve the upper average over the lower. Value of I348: 1.1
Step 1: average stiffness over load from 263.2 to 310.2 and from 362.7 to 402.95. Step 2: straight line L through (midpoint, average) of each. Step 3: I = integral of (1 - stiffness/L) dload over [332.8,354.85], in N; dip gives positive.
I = -1.4 N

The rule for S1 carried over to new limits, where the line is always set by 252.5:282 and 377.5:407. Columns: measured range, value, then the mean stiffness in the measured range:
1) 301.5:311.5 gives 0.4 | 426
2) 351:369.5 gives -3.5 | 494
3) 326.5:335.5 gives -0.5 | 454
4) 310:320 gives 0.5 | 415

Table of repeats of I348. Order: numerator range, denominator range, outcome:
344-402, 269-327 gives 1.03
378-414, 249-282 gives 0.85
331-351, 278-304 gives 1.04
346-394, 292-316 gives 1.06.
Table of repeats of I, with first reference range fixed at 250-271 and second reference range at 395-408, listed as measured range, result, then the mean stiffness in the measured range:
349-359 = -3.1 N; 500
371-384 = -2.8 N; 440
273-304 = -1.0 N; 450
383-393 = -2.4 N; 441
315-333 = -1.2 N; 434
